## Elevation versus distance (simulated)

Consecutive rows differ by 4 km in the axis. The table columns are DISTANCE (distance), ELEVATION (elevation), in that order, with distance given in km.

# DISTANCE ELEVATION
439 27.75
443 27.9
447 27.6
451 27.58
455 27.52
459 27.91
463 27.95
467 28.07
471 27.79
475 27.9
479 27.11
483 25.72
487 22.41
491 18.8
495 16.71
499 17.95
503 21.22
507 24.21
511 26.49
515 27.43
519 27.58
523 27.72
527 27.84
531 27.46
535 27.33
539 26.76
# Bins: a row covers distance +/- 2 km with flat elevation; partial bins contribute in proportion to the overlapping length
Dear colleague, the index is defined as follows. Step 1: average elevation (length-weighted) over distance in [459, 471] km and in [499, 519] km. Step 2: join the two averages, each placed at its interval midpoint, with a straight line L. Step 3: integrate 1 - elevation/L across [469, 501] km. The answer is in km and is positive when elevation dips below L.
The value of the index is 4.13 km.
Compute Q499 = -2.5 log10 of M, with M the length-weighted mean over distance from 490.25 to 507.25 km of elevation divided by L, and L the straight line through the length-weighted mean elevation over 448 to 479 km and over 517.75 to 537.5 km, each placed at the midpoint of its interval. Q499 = 0.39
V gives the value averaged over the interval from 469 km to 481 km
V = 27.6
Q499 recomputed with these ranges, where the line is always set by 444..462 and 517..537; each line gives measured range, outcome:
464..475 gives -0.01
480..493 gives 0.21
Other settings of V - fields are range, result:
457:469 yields 28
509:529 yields 27.4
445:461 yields 27.7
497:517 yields 23.5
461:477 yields 27.9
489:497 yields 17.8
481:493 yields 22.3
